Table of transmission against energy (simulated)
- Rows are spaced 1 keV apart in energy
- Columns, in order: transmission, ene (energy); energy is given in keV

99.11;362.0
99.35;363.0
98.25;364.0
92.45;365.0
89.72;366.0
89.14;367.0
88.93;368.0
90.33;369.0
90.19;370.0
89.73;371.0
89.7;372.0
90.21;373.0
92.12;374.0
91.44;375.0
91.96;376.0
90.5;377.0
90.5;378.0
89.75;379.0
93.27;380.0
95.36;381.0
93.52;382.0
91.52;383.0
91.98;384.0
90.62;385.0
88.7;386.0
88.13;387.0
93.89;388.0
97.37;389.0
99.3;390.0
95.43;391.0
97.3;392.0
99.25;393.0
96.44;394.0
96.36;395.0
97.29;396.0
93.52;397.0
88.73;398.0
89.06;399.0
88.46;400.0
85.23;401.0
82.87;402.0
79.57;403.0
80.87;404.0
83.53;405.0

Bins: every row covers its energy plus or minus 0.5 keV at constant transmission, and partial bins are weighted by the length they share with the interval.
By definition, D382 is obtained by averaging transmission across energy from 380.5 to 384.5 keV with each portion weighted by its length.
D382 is 93.1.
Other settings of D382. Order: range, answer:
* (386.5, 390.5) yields 94.7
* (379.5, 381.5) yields 94.3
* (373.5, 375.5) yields 91.8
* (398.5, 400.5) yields 88.8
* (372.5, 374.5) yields 91.2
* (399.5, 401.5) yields 86.8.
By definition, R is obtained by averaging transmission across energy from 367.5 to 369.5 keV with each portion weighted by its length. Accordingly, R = 89.6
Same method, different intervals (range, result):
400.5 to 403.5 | 82.6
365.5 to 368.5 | 89.3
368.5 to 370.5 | 90.3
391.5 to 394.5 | 97.7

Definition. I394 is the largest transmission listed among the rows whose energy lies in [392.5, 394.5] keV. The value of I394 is 99.25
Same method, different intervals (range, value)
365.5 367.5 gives 89.72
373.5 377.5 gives 92.12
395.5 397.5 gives 97.29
